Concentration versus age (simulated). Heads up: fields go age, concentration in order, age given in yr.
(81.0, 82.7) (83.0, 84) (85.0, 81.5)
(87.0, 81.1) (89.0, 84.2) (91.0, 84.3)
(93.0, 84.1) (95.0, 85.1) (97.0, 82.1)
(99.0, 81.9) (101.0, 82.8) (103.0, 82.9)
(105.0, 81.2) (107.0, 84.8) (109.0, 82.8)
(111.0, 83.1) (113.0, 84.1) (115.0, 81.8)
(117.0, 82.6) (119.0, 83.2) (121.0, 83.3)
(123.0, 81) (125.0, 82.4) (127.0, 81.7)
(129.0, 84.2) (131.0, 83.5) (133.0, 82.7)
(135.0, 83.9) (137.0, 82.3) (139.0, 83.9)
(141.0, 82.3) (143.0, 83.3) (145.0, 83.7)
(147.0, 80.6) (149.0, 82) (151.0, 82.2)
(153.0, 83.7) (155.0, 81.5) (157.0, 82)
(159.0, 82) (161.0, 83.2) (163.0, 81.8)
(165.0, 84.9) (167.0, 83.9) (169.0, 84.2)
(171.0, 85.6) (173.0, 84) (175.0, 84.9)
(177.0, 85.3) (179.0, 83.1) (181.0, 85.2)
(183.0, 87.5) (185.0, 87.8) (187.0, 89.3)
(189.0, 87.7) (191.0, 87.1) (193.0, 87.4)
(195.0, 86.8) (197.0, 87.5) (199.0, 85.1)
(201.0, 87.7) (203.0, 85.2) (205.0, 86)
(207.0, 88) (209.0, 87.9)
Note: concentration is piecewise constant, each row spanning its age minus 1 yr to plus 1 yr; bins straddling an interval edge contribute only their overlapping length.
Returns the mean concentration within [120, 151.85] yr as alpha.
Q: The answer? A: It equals 82.7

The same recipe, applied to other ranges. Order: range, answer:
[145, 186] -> 83.8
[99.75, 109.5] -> 82.9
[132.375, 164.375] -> 82.6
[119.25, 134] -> 82.7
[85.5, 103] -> 83.1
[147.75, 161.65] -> 82.3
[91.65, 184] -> 83.2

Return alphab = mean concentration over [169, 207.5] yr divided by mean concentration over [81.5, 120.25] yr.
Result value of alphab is 1.04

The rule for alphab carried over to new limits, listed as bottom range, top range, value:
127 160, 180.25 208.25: 1.05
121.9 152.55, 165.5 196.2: 1.04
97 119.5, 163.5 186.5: 1.03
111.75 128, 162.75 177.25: 1.02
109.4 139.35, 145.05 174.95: 1.00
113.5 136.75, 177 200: 1.05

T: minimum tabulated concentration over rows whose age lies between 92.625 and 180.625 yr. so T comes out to 80.6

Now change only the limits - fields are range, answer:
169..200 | 83.1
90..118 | 81.2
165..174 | 83.9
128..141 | 82.3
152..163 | 81.5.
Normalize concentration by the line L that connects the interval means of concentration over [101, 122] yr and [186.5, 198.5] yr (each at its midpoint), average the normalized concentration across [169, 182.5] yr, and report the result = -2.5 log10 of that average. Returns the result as 0.02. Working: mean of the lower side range 83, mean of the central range 84.8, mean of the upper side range 87.5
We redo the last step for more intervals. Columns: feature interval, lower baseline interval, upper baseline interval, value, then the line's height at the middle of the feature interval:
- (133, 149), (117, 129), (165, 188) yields 0.01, 83.5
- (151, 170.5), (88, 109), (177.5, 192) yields 0.04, 85.8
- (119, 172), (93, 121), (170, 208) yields 0.02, 84.6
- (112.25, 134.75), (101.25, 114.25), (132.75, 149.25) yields 0.00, 83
